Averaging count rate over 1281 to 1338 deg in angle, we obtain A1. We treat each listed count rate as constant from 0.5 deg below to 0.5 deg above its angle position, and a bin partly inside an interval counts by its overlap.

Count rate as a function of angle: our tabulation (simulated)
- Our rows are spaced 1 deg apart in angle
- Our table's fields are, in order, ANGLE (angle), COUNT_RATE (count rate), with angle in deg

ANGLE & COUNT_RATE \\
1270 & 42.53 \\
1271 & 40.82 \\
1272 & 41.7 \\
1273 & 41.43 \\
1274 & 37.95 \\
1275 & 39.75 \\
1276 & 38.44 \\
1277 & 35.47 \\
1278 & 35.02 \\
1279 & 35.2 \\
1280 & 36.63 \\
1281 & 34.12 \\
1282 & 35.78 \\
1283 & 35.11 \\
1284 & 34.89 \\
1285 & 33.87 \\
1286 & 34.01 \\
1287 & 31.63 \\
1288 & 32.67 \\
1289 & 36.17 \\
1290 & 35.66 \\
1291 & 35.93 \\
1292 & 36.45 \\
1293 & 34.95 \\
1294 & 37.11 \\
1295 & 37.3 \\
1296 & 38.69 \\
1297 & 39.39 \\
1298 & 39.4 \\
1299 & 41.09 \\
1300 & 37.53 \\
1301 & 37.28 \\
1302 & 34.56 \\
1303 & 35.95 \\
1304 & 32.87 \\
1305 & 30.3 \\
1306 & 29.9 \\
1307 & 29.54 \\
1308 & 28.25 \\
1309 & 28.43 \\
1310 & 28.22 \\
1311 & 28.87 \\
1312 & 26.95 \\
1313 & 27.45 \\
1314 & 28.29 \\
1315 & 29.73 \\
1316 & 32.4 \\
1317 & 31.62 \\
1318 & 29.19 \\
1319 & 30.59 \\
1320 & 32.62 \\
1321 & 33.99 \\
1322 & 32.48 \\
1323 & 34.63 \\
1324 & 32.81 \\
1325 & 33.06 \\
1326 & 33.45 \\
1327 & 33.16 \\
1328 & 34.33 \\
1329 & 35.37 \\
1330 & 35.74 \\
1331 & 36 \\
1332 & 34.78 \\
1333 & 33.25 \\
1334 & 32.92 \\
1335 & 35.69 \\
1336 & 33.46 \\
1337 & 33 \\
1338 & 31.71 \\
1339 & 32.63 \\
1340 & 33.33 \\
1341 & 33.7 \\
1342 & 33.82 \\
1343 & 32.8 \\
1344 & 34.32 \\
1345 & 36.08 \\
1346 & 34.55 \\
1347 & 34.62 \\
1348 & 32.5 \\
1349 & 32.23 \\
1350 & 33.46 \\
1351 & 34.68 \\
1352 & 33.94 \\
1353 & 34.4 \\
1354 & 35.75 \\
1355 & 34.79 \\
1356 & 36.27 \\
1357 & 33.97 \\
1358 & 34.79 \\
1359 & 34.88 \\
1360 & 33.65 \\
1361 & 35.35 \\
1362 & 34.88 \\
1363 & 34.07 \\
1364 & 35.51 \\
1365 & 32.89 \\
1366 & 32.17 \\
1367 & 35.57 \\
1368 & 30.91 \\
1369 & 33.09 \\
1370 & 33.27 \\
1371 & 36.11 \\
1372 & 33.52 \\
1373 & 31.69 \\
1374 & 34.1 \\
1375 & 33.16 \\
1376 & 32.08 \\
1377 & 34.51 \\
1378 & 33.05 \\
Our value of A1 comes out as 33.5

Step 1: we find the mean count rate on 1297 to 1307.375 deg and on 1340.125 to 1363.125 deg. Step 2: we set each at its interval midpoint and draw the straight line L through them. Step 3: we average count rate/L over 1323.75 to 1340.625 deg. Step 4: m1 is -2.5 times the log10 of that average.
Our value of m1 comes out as 0.03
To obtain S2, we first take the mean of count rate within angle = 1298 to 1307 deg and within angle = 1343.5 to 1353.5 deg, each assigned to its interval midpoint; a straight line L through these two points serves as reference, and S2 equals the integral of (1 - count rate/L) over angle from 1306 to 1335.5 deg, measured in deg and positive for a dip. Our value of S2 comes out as 2.3 deg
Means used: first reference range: 34.9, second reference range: 34.1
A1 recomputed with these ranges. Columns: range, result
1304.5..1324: 30.2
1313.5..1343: 33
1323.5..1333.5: 34.2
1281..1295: 35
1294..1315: 33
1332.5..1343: 33.3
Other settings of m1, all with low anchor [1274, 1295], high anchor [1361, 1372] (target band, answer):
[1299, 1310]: 0.08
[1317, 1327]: 0.07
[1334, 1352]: 0.02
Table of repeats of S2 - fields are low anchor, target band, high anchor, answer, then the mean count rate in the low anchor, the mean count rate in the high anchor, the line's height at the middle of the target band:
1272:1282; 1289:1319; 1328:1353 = 2.24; 37.3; 34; 35.9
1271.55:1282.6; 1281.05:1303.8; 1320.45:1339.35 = 0.15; 37.4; 33.8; 36.3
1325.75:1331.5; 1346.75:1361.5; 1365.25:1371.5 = -0.18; 34.7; 33.5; 33.9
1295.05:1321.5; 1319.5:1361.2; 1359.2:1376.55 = -1.10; 32.5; 33.7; 33.1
